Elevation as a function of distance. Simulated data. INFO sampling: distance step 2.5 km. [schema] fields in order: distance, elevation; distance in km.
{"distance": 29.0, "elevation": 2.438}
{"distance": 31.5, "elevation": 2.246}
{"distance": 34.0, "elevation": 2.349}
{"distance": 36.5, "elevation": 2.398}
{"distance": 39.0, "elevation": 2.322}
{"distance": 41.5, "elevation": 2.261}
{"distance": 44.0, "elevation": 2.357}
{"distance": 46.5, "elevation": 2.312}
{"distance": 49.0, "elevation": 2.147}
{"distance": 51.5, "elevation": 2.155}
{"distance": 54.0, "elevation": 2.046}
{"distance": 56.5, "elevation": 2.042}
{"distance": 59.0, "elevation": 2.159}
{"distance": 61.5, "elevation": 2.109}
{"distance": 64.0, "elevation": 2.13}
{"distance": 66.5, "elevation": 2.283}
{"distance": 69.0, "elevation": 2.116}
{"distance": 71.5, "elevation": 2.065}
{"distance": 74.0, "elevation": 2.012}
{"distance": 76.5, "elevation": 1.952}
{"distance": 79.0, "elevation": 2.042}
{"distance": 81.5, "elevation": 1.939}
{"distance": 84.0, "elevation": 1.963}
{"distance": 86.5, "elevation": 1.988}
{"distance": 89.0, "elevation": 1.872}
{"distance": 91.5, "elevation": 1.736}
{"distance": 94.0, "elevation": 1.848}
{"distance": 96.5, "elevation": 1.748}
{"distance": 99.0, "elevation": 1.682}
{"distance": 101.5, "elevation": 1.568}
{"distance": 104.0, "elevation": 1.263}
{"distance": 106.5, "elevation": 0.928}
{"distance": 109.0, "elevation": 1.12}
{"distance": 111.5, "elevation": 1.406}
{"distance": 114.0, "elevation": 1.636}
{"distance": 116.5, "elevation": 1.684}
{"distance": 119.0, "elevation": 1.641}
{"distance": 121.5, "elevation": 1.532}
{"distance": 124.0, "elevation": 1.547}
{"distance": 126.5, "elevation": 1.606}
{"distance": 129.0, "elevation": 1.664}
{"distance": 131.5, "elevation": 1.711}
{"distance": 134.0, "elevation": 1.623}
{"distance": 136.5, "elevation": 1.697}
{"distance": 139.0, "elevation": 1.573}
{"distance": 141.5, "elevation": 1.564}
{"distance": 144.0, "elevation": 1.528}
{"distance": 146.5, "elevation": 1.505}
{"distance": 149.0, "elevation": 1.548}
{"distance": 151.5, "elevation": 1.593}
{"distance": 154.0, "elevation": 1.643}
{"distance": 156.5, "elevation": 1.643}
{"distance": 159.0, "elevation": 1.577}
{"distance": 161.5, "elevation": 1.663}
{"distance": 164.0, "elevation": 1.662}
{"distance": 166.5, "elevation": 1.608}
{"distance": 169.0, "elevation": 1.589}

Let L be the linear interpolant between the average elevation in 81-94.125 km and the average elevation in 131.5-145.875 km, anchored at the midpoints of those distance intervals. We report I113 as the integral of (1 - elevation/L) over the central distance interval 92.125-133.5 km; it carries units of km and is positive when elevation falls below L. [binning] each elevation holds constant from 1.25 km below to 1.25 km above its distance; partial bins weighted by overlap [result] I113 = 4.8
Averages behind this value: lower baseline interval 1.89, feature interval 1.54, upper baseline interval 1.6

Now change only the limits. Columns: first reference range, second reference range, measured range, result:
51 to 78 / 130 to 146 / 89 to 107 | 2.80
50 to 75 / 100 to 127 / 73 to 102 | -1.34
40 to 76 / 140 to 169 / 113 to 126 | 1.37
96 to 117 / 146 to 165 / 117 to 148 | -1.59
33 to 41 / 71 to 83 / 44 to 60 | 0.41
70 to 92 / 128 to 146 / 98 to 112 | 3.85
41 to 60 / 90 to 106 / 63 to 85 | -1.81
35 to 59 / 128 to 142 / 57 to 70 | -0.24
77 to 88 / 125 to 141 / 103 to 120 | 3.80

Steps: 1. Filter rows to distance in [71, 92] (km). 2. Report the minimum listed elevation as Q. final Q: 1.736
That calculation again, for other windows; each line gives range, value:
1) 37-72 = 2.042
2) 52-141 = 0.928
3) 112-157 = 1.505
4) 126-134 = 1.606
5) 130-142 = 1.564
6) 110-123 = 1.406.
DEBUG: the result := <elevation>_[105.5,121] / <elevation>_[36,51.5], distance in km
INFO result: 0.62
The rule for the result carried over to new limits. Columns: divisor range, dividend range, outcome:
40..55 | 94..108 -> 0.66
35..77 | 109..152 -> 0.73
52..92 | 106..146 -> 0.76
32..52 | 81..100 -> 0.81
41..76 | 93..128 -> 0.70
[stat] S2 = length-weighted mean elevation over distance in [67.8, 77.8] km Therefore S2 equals 2.04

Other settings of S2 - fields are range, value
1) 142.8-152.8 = 1.54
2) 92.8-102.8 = 1.71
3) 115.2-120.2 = 1.66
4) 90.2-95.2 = 1.79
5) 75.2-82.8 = 1.98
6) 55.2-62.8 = 2.1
